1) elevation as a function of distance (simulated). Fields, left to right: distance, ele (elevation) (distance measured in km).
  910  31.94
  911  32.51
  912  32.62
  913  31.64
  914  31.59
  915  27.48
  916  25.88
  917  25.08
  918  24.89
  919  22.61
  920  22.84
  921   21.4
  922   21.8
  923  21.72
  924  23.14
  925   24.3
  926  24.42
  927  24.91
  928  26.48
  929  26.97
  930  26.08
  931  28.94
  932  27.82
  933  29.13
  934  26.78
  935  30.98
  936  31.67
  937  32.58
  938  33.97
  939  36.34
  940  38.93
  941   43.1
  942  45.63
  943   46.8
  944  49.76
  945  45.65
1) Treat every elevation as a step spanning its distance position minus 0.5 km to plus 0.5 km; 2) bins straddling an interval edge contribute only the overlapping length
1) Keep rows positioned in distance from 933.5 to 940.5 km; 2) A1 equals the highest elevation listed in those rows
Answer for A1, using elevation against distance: 38.93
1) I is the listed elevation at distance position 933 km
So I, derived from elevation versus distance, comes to 29.13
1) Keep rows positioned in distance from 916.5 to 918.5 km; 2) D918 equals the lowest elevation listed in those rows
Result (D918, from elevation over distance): 24.89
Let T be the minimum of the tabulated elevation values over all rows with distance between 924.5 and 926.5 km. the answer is 24.3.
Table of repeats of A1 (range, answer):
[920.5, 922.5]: 21.8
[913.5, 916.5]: 31.59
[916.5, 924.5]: 25.08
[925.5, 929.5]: 26.97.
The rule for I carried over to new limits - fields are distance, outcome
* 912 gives 32.62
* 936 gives 31.67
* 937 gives 32.58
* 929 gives 26.97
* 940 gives 38.93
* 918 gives 24.89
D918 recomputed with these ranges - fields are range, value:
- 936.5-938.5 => 32.58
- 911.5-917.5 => 25.08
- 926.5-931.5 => 24.91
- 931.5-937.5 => 26.78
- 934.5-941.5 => 30.98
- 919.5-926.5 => 21.4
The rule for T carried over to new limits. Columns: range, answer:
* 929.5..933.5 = 26.08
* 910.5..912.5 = 32.51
